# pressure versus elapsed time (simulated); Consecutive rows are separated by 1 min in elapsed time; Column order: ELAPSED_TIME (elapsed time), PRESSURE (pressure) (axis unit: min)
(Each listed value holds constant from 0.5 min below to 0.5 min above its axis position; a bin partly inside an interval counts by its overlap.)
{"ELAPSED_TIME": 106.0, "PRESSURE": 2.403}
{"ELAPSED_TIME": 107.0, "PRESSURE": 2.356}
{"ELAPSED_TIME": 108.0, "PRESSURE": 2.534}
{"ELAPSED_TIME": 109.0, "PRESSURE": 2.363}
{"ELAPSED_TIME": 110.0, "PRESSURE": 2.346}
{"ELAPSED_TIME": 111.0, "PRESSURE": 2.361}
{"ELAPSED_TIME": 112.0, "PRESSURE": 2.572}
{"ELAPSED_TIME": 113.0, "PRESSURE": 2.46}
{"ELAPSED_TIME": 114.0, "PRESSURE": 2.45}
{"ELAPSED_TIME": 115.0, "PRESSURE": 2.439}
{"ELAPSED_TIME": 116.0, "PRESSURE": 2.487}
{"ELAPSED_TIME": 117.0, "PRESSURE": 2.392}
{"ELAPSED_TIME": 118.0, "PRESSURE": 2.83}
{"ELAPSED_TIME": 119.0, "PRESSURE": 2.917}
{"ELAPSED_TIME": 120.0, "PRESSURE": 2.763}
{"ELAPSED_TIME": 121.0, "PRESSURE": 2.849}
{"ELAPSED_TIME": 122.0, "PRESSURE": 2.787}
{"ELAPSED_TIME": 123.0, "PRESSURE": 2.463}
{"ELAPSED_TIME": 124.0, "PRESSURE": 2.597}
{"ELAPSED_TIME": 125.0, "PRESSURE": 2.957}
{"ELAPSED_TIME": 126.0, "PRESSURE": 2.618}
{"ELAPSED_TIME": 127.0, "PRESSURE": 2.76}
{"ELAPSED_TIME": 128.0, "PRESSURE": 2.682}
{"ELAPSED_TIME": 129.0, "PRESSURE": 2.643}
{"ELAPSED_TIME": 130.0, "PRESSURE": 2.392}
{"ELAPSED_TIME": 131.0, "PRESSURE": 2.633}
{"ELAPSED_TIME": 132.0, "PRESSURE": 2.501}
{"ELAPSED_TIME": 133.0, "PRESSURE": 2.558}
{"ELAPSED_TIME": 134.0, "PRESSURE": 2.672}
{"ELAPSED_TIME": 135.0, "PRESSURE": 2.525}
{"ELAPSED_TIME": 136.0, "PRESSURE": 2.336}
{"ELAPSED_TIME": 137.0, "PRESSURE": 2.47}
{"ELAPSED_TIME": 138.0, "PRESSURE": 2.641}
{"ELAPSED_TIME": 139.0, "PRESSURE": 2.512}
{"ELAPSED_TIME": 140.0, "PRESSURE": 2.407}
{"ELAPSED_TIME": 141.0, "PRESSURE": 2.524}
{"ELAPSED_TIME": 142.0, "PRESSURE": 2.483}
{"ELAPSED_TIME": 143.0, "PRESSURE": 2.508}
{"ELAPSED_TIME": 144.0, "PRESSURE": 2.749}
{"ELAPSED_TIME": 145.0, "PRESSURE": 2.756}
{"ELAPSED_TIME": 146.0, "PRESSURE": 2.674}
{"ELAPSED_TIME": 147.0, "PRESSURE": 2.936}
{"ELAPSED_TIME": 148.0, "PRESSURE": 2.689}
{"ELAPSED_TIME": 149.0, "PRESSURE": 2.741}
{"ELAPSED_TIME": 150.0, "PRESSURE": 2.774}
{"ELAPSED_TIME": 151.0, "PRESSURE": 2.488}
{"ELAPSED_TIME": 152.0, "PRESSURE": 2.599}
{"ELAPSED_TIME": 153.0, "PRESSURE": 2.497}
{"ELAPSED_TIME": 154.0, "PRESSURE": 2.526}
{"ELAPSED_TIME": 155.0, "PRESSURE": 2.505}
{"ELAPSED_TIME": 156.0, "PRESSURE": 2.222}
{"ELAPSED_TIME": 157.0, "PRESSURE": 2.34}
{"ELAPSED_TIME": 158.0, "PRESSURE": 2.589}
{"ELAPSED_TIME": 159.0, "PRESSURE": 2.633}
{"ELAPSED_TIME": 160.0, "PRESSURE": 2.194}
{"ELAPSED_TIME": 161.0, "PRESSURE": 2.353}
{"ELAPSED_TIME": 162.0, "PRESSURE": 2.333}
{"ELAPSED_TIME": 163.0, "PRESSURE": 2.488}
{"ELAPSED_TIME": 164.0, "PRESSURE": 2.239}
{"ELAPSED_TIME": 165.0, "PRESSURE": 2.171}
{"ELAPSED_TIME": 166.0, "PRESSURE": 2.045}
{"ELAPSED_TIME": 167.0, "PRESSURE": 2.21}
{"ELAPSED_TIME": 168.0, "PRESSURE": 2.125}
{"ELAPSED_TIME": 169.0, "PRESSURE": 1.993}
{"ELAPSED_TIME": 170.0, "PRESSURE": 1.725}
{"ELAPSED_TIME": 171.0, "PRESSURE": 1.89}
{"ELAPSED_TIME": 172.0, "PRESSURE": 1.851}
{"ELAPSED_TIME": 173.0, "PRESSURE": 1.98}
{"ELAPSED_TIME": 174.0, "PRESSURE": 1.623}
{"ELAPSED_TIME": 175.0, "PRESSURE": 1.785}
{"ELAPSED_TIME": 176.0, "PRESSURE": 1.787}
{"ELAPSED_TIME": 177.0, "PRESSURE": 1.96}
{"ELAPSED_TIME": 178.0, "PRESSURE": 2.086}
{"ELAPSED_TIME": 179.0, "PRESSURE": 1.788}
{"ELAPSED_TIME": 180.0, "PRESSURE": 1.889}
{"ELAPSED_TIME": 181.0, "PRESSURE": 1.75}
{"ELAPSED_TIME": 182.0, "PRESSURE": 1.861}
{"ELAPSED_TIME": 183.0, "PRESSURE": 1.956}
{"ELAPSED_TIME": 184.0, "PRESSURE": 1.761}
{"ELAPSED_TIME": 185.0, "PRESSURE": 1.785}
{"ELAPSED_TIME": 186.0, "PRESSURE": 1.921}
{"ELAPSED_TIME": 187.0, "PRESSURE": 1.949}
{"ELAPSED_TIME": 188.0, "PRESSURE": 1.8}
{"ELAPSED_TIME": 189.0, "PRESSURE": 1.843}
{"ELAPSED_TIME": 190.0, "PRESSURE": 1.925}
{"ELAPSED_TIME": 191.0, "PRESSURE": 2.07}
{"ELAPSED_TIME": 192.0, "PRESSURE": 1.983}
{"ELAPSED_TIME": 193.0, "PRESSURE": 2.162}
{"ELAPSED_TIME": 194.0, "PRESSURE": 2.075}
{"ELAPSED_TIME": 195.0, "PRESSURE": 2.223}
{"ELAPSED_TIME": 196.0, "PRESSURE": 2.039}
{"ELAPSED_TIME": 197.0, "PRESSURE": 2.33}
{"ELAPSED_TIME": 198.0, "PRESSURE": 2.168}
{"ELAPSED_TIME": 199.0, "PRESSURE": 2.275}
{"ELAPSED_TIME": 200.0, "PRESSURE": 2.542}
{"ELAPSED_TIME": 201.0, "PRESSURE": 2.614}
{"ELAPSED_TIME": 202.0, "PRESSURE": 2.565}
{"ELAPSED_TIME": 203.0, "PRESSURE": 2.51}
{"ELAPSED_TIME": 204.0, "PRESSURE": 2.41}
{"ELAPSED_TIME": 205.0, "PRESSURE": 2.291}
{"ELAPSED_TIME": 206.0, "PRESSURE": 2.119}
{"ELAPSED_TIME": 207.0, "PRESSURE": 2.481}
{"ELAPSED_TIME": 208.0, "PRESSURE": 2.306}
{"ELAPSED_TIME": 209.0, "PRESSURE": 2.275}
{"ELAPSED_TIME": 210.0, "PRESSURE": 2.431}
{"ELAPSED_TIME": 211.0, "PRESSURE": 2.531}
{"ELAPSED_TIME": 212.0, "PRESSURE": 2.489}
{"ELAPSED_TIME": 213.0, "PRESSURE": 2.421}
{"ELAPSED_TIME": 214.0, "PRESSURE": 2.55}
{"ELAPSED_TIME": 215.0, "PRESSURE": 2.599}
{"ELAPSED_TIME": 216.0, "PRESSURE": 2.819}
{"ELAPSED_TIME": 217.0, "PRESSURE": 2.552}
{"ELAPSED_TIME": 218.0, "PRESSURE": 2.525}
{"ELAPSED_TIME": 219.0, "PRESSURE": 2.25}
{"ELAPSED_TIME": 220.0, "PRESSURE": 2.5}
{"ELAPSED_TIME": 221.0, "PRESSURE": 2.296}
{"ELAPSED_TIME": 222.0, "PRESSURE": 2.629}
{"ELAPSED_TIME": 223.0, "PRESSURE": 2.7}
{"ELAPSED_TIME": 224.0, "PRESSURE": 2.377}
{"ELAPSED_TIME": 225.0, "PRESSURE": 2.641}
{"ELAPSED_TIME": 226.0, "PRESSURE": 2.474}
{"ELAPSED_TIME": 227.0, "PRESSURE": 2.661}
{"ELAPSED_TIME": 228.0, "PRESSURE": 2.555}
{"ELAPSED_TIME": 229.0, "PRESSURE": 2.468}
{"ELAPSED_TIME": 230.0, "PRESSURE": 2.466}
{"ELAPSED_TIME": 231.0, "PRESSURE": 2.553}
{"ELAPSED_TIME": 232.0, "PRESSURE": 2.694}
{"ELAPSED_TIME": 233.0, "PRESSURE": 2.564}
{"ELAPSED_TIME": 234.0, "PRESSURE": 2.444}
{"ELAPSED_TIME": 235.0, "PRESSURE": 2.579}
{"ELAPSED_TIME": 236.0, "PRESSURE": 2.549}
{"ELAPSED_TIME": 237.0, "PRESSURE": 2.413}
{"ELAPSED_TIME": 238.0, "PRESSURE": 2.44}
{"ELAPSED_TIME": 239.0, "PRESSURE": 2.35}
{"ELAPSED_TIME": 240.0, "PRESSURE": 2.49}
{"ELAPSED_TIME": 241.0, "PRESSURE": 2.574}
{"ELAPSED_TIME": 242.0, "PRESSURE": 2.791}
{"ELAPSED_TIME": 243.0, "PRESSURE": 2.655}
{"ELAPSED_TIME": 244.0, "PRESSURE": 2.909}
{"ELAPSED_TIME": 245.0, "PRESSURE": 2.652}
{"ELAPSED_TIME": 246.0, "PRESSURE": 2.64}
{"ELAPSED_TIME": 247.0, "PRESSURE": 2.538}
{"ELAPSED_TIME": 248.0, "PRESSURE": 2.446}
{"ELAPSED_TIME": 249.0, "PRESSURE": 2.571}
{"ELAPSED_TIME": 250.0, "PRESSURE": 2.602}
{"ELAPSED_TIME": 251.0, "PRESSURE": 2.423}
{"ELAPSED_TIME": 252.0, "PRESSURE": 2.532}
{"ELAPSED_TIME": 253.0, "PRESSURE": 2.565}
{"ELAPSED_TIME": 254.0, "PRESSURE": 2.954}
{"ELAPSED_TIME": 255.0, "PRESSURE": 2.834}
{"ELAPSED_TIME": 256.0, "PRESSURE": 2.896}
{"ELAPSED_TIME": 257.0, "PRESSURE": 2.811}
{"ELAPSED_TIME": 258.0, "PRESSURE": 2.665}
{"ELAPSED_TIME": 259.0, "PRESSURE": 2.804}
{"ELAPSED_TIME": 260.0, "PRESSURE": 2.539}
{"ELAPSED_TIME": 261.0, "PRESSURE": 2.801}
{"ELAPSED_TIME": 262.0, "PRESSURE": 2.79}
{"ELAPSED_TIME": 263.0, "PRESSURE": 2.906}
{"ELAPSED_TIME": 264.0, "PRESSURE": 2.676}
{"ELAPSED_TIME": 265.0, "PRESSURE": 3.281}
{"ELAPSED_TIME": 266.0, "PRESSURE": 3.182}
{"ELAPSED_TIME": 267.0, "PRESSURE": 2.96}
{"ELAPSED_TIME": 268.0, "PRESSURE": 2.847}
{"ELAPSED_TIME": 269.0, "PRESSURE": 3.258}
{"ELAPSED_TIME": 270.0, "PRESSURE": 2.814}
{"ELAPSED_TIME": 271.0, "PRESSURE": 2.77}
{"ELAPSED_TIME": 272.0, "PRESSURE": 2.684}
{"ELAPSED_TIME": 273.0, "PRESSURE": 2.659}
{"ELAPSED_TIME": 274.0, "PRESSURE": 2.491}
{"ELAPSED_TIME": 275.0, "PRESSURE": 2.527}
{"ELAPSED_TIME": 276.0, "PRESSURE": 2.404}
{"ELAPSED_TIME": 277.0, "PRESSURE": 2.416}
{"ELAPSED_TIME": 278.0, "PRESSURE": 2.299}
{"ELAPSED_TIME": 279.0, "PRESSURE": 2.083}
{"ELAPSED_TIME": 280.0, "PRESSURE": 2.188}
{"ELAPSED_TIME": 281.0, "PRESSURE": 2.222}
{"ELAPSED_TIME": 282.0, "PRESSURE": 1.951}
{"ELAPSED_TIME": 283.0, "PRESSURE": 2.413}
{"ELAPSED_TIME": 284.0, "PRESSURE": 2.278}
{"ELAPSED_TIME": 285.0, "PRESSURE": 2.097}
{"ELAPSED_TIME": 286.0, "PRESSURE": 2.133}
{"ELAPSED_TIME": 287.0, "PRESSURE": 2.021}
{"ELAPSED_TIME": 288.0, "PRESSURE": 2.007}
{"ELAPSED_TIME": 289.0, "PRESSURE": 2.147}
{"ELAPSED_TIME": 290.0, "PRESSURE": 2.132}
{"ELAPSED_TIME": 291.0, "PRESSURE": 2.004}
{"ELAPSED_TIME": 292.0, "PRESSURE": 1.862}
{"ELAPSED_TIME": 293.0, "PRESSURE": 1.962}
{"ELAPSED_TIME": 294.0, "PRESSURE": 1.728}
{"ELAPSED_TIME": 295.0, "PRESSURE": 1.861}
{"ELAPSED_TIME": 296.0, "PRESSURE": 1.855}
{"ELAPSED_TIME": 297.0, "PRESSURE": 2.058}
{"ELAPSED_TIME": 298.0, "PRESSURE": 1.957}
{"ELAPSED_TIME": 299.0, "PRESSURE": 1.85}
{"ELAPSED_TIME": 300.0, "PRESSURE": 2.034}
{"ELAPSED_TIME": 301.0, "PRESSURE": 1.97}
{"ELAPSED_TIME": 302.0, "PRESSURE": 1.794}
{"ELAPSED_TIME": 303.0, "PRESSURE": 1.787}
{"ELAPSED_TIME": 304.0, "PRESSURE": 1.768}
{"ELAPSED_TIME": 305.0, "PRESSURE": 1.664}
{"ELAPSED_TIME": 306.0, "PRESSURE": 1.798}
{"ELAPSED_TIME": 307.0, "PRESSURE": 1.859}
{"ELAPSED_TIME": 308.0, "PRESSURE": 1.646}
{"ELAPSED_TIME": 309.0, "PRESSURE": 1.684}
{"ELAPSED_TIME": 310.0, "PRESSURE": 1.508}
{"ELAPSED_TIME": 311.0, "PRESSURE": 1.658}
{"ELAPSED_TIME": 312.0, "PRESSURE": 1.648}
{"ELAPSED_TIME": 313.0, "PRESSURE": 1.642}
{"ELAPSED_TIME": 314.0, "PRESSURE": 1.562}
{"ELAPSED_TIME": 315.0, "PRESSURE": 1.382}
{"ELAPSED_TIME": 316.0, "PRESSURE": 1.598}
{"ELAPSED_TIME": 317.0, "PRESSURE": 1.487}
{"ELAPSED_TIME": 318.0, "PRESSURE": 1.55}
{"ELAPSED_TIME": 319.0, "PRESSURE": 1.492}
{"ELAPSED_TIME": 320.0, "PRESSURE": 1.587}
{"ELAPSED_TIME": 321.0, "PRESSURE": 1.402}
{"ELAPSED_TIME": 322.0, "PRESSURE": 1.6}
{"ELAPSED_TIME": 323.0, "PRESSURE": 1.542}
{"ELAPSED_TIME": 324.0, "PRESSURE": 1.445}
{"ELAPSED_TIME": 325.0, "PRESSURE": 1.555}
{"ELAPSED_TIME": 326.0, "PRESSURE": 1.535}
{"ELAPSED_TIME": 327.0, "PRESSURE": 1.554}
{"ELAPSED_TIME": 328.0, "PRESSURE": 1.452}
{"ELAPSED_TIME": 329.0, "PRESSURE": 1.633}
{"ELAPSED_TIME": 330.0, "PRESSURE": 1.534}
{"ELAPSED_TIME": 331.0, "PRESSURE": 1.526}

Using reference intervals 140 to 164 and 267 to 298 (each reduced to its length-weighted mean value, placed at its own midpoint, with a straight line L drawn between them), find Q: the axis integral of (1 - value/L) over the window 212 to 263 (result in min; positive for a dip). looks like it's -4.9 min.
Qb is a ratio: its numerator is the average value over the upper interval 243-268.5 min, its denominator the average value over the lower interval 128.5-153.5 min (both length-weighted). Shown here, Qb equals 1.1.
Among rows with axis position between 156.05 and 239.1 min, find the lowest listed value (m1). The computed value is 1.623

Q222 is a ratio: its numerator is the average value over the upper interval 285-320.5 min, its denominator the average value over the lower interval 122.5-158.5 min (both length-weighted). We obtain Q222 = 0.70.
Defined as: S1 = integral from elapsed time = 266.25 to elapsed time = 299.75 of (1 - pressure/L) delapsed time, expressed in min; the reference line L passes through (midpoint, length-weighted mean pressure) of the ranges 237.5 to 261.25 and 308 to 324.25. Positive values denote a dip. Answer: -2.7 min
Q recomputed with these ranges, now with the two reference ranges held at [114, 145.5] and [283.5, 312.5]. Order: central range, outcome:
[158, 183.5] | 4.13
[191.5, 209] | 0.04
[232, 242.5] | -1.86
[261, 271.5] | -4.76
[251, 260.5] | -2.98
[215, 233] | -2.76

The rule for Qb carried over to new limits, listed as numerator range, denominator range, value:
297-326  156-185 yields 0.81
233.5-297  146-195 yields 1.16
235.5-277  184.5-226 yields 1.16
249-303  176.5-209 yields 1.14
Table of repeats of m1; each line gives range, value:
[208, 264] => 2.25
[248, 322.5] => 1.382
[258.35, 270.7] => 2.539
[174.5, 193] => 1.75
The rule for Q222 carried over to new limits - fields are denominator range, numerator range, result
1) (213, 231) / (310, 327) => 0.61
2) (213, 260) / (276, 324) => 0.72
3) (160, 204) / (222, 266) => 1.28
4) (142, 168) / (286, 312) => 0.75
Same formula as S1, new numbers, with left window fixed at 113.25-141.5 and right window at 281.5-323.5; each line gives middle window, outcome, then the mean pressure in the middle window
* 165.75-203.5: 5.07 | 2.02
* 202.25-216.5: -1.40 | 2.45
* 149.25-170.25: 0.92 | 2.35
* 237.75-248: -2.58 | 2.6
